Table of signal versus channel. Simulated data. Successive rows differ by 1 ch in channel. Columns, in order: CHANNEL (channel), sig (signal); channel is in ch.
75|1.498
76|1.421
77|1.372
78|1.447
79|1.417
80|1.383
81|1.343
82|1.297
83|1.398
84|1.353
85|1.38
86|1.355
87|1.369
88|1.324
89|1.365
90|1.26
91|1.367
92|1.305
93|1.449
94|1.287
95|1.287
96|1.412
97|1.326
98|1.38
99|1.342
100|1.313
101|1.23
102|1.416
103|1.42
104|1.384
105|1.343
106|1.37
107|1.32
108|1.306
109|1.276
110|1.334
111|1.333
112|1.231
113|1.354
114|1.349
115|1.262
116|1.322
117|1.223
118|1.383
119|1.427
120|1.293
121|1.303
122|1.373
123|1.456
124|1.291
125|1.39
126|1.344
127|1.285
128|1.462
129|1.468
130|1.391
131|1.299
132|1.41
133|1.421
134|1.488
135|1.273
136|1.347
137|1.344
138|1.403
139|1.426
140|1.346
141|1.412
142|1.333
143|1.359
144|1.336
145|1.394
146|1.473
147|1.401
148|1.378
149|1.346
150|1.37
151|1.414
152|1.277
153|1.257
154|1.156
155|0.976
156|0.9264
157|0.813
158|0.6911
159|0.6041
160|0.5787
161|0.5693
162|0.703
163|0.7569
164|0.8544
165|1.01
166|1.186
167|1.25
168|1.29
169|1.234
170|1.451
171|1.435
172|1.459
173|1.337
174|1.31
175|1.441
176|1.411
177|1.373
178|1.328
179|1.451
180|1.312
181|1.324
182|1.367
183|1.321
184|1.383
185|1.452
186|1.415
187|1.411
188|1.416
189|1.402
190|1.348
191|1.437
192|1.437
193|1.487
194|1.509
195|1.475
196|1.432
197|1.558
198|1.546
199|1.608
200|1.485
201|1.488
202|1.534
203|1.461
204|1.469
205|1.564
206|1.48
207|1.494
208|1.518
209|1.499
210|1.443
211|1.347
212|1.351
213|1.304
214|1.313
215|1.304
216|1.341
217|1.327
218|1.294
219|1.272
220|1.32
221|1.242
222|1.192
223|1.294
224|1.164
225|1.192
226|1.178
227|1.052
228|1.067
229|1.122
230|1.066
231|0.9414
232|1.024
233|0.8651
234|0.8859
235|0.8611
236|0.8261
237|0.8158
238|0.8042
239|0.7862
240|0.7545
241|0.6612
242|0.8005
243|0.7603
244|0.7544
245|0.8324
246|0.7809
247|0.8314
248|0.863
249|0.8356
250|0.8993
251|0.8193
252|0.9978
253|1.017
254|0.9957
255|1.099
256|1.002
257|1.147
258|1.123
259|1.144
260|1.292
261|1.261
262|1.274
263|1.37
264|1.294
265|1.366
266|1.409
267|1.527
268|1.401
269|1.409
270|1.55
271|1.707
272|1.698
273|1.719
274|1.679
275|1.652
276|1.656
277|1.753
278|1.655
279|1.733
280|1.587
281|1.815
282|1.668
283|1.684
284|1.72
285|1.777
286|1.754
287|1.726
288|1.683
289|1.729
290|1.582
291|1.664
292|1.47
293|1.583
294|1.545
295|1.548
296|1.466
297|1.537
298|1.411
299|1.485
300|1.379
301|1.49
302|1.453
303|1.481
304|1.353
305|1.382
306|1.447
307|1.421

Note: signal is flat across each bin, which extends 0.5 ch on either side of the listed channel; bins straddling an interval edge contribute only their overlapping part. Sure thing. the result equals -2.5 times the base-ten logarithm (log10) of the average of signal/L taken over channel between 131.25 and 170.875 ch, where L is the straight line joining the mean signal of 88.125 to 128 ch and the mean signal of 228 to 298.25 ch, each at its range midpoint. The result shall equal 0.11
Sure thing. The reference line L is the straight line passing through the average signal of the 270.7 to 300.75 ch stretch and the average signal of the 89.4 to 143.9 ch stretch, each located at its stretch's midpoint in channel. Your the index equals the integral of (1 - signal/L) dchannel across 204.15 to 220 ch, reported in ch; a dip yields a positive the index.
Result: 1.26 ch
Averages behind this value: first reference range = 1.35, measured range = 1.39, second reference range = 1.63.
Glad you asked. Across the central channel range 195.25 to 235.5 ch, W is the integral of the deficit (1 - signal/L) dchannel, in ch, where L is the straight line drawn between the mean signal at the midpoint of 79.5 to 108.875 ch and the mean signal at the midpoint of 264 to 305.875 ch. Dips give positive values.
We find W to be 5.2 ch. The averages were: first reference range 1.35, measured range 1.3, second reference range 1.58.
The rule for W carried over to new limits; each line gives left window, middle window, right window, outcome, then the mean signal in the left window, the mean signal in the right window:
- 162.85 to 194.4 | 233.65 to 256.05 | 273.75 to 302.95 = 9.71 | 1.34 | 1.61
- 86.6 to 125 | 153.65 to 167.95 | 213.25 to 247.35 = 3.88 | 1.34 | 1.02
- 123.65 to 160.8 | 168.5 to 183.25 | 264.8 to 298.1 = -0.26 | 1.26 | 1.62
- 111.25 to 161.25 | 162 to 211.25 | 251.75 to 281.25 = -2.00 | 1.27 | 1.41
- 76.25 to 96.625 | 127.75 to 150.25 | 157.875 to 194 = -1.70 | 1.36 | 1.24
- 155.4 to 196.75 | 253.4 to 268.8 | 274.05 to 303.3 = 2.75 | 1.23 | 1.61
